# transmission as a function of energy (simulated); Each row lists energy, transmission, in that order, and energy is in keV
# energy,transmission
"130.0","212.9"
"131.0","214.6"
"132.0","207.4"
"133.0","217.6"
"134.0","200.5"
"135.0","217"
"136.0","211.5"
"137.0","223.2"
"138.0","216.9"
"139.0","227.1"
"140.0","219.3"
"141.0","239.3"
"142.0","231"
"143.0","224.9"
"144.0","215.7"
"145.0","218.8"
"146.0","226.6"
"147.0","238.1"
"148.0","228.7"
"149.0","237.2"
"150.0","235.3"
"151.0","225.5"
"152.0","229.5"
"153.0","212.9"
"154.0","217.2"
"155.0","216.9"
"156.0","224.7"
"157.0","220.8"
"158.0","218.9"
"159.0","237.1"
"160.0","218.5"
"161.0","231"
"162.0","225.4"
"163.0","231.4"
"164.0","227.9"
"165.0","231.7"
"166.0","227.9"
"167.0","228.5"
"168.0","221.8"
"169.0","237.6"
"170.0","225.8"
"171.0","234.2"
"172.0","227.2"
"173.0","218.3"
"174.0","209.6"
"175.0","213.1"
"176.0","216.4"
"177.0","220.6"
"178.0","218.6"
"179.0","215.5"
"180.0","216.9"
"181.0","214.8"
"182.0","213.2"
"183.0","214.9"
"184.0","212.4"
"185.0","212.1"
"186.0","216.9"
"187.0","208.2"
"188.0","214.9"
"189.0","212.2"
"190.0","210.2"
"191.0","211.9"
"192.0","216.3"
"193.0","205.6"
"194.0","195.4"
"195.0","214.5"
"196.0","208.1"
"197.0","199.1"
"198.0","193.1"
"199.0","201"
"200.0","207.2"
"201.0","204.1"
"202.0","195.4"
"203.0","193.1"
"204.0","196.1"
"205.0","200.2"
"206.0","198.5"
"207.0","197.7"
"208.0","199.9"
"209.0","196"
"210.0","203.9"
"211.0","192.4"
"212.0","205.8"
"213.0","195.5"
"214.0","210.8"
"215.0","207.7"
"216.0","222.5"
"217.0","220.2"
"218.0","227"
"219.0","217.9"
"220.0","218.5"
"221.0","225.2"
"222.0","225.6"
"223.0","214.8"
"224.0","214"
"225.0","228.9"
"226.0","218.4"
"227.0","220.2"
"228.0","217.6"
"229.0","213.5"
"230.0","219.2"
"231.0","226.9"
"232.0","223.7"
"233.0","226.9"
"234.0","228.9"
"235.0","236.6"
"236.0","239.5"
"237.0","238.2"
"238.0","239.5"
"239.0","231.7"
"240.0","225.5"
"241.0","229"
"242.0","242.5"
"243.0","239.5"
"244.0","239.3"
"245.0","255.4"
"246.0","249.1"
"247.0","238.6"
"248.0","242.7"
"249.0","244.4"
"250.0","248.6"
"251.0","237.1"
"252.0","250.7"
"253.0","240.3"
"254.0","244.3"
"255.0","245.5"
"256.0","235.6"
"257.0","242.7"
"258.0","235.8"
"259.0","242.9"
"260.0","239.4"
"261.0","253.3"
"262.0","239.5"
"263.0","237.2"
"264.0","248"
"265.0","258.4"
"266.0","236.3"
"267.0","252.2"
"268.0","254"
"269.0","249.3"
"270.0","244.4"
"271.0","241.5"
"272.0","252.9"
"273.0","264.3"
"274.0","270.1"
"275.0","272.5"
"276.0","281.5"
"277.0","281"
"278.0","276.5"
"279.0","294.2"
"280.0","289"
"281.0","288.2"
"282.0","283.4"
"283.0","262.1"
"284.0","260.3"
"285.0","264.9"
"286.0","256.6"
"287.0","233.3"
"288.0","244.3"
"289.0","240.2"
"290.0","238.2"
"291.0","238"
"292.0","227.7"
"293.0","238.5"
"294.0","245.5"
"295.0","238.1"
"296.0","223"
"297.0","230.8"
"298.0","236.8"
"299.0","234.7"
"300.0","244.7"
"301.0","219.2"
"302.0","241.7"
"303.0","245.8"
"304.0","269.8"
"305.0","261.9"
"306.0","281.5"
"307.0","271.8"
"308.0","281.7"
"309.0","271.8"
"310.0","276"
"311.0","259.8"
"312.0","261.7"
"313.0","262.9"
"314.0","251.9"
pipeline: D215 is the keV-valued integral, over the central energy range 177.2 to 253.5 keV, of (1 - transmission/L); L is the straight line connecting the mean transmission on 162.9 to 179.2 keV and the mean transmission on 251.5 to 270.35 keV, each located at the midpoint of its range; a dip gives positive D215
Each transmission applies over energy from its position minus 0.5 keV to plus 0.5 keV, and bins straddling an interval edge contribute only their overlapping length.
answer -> 5.1 keV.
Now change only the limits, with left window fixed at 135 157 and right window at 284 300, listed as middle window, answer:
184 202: 1.73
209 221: 1.08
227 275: -1.01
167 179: 0.28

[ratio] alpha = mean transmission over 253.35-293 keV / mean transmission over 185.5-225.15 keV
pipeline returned 1.22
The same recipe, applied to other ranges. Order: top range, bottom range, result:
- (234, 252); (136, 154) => 1.06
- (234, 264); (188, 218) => 1.18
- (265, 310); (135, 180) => 1.14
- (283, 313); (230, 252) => 1.05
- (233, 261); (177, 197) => 1.13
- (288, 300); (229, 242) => 1.03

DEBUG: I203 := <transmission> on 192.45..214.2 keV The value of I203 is 201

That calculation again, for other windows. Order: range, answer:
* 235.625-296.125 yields 249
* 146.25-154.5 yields 228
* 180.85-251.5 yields 218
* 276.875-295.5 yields 257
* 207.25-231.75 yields 214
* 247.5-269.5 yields 244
